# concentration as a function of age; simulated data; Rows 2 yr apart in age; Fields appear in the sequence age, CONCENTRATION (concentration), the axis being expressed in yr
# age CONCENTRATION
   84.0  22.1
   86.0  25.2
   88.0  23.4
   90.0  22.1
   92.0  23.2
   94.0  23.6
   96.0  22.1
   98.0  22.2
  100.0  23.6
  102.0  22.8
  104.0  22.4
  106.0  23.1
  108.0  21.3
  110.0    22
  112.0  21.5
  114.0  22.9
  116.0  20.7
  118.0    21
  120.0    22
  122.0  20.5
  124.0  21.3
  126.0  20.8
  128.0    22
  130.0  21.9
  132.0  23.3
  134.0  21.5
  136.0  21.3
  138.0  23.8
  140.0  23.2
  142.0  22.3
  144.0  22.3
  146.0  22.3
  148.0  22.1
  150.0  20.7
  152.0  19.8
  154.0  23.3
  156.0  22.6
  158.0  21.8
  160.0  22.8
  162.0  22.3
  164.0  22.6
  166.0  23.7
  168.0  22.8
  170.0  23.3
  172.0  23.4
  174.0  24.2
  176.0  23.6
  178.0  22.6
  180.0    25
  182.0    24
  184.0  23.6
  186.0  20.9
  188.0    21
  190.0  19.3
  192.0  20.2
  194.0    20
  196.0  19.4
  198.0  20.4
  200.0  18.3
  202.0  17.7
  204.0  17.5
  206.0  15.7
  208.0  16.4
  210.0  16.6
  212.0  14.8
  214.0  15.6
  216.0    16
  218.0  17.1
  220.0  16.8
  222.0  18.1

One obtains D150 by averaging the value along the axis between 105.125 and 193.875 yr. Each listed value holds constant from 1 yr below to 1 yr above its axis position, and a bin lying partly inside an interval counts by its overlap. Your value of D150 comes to 22.2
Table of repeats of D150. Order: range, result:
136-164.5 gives 22.2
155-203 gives 21.9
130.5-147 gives 22.5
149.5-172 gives 22.4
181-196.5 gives 21.1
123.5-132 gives 21.7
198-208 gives 17.5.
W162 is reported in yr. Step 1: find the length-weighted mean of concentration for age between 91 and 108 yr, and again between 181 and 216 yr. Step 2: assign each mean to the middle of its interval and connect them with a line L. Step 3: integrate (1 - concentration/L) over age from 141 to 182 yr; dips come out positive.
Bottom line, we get -4.9 yr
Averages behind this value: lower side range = 22.8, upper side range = 18.8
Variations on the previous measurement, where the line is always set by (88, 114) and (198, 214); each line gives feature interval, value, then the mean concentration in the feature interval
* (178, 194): -3.5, 21.9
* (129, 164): -3.7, 22.2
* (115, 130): 0.1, 21.2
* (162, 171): -1.9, 23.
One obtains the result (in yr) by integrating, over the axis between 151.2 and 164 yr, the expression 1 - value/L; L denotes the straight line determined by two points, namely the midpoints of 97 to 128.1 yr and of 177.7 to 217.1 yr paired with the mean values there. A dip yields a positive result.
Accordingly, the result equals -1.1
